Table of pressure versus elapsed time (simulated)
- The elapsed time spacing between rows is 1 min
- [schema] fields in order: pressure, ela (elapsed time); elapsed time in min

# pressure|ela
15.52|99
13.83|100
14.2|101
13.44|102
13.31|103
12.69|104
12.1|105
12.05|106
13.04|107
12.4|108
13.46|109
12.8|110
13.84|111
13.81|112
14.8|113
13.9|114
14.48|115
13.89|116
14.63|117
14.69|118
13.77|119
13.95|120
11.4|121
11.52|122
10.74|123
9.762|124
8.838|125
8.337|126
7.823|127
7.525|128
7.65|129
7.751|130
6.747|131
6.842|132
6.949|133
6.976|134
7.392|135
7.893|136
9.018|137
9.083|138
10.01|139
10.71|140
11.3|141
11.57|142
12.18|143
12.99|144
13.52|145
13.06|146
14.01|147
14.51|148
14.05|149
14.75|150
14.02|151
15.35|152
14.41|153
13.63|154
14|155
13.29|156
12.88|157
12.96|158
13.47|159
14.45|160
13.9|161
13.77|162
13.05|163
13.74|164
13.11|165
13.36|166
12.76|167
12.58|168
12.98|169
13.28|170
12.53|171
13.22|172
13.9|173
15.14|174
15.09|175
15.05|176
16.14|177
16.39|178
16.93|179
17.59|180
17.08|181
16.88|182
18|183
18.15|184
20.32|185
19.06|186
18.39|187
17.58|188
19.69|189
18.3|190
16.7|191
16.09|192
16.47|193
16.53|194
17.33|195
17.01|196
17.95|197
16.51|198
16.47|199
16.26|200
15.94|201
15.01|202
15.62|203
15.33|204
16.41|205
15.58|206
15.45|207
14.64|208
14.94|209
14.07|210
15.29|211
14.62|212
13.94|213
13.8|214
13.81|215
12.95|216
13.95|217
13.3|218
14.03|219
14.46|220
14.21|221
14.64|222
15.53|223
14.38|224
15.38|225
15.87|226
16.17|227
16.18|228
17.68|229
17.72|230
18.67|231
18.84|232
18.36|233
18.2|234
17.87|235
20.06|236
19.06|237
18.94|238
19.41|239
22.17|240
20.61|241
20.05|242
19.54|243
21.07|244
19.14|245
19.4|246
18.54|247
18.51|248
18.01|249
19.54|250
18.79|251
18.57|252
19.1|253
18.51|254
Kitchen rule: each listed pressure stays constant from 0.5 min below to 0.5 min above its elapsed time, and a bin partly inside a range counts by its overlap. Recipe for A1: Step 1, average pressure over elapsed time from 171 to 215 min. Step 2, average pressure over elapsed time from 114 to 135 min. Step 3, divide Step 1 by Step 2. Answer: 1.59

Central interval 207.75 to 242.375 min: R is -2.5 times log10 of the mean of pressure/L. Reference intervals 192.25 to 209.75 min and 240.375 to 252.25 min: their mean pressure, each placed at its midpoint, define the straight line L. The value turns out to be 0.09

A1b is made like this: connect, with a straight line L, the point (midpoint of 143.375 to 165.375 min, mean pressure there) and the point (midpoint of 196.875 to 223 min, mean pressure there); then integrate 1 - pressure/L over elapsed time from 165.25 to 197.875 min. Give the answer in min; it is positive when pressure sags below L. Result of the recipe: -4.2 min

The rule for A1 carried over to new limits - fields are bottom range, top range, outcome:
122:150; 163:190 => 1.57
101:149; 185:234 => 1.41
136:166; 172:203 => 1.30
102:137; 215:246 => 1.55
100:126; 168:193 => 1.27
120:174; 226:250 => 1.61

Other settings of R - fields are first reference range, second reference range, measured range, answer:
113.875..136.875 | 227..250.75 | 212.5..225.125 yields 0.22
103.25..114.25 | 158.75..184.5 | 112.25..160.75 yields 0.19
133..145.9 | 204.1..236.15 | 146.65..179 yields -0.19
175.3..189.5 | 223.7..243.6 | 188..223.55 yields 0.16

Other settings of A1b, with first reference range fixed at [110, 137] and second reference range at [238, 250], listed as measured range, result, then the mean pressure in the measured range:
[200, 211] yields 0.92 min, 15.3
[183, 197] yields -2.02 min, 17.8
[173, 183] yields -1.03 min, 16.2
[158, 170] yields 0.25 min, 13.4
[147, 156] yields -1.10 min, 14.3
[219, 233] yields 1.67 min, 16.1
